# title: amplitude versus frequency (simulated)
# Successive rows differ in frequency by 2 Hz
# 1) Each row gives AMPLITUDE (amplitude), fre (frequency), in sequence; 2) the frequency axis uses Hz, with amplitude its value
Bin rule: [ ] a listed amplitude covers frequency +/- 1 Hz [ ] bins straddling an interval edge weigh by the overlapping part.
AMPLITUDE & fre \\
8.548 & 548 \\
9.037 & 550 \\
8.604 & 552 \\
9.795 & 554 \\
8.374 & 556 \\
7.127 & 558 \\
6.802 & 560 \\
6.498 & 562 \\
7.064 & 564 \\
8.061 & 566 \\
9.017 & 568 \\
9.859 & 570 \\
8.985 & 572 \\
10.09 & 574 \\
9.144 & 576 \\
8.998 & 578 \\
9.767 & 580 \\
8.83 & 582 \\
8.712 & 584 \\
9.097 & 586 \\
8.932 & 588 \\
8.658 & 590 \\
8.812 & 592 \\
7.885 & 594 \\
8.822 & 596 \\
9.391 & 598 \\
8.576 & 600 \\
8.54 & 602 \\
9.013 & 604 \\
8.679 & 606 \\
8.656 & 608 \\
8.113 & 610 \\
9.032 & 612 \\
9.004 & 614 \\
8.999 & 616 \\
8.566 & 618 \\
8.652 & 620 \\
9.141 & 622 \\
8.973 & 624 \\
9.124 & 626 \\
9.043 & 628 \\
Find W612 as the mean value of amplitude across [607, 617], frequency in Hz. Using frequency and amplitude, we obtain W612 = 8.76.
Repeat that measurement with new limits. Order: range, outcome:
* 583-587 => 8.9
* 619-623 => 8.9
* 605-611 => 8.48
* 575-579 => 9.07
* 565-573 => 8.98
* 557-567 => 7.11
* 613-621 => 8.81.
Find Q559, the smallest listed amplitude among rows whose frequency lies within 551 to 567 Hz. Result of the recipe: 6.498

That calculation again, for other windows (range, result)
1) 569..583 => 8.83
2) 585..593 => 8.658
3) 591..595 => 7.885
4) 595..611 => 8.113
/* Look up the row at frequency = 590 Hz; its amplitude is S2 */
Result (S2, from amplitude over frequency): 8.658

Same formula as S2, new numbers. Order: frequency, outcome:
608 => 8.656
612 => 9.032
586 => 9.097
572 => 8.985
